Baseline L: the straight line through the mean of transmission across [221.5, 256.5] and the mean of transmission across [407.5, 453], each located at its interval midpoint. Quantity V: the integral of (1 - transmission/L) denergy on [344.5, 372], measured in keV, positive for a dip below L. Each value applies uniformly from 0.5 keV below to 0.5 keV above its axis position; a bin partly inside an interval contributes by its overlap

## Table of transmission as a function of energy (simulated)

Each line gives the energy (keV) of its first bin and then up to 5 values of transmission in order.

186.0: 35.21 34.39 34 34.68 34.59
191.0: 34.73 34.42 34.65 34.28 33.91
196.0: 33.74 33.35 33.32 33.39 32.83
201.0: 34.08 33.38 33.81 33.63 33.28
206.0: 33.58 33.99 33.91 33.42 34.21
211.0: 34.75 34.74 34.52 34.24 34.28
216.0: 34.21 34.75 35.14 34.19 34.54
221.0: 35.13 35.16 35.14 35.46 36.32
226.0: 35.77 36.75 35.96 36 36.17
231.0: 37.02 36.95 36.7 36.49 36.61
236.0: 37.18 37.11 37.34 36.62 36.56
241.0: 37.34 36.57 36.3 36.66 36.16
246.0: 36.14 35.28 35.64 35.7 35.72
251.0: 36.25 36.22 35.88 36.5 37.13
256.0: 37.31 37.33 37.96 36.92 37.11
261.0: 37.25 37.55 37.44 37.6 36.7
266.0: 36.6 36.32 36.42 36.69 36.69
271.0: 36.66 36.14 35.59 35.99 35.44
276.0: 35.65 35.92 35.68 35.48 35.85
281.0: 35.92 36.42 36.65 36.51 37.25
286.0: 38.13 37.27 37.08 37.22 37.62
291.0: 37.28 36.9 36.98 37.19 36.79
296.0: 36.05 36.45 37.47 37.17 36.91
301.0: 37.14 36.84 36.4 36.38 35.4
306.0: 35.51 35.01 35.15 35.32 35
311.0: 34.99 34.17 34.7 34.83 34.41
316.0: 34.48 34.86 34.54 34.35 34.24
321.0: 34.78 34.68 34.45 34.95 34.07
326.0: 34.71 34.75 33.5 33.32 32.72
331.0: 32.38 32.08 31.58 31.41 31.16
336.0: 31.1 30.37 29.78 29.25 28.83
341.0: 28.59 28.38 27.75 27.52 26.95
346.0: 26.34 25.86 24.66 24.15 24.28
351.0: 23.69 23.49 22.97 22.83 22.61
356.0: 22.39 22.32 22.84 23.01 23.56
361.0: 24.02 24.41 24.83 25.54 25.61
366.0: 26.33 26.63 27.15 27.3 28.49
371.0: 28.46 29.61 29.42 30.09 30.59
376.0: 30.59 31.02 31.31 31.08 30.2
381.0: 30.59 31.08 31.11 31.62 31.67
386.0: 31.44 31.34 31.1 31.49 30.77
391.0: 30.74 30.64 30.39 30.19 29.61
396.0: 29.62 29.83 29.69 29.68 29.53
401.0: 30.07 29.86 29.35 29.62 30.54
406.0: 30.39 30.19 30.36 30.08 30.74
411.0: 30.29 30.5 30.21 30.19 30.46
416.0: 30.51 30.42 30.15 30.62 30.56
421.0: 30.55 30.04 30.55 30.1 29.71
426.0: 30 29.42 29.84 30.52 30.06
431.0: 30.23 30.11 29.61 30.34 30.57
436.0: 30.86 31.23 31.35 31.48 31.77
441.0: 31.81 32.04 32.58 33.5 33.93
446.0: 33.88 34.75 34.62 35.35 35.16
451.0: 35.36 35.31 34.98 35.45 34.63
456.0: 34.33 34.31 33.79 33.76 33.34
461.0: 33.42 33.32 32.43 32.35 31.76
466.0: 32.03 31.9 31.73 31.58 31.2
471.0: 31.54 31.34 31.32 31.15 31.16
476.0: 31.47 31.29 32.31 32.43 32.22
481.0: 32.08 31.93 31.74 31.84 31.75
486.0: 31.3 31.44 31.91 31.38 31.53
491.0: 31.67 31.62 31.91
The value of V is 6.89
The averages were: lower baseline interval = 36.3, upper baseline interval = 31.4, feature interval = 24.9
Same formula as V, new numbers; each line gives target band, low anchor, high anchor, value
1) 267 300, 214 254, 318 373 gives -4.0 keV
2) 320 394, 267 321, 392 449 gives 9.8 keV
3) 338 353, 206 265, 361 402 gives 2.3 keV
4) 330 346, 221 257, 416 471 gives 2.1 keV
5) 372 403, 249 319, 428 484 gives 3.2 keV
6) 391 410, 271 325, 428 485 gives 2.0 keV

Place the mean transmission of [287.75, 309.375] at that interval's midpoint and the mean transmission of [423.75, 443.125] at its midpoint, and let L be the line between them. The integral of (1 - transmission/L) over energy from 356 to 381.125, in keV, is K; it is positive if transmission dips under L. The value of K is 4.7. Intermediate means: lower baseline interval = 36.6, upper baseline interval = 30.7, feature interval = 27.3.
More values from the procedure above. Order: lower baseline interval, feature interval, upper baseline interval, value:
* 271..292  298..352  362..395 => 1.8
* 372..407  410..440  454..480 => 0.9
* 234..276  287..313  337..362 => -4.2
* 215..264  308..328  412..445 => -0.4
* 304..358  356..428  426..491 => 5.0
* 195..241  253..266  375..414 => -1.2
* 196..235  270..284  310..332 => -0.6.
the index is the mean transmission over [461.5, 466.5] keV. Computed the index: 32.4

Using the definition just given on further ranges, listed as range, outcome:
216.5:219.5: 34.7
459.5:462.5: 33.4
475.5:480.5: 31.9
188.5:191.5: 34.7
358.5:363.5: 24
